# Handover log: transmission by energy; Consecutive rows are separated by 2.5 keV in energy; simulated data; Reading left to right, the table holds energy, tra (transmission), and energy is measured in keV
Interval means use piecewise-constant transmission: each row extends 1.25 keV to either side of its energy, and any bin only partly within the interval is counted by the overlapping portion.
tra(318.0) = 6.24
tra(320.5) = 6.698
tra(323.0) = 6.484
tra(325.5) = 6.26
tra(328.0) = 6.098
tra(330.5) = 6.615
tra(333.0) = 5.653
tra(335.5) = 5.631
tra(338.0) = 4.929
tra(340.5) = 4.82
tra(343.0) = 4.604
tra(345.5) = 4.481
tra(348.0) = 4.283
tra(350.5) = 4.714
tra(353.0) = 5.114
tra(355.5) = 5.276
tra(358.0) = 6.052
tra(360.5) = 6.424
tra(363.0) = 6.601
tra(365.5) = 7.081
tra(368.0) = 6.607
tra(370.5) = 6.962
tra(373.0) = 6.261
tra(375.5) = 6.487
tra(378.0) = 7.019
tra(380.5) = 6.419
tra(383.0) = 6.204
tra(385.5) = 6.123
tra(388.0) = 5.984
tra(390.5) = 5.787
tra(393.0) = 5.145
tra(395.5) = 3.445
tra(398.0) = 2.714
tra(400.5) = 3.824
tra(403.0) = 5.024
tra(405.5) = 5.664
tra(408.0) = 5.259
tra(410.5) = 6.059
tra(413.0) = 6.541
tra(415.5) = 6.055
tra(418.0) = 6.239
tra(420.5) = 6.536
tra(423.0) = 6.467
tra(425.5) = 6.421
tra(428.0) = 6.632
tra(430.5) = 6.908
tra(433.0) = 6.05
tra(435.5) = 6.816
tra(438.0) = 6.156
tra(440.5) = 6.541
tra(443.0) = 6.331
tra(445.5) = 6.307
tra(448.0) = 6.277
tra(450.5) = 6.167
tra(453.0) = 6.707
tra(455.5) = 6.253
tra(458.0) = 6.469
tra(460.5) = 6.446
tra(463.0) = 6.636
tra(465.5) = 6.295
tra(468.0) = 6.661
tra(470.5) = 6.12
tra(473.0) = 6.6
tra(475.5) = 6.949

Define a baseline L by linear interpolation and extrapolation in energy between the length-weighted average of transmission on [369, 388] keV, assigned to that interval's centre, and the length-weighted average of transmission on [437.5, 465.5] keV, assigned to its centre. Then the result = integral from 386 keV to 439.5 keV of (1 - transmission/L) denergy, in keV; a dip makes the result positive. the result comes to 6.0 keV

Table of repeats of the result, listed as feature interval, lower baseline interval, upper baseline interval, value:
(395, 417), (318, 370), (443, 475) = 4.0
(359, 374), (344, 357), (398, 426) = -4.9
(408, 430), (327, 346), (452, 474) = -0.9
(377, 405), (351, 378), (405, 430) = 4.5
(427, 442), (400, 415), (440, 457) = -1.1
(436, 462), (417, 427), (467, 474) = 0.2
